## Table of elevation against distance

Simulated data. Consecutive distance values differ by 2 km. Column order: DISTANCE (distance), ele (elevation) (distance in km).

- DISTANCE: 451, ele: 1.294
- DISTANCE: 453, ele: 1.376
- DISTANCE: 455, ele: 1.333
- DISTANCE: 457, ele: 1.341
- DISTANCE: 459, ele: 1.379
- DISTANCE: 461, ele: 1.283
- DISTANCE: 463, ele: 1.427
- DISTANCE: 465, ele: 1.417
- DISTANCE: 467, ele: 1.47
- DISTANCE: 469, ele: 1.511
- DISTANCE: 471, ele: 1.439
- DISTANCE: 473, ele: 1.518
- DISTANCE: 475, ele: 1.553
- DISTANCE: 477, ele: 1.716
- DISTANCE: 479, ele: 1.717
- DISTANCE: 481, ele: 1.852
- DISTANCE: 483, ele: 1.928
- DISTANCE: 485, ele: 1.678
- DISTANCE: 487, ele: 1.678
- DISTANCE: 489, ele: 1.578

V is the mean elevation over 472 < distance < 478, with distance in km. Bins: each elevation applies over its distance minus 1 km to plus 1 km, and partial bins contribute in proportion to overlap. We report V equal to 1.6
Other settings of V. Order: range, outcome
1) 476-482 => 1.76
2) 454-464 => 1.35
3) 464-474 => 1.47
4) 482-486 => 1.8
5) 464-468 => 1.44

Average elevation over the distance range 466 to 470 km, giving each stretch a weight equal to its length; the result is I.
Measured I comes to 1.49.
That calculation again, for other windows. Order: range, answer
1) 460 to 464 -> 1.35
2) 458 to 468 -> 1.4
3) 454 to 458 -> 1.34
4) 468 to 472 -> 1.48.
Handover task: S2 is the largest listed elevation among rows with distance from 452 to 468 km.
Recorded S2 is 1.47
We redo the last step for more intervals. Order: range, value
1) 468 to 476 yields 1.553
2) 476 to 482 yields 1.852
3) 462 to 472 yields 1.511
